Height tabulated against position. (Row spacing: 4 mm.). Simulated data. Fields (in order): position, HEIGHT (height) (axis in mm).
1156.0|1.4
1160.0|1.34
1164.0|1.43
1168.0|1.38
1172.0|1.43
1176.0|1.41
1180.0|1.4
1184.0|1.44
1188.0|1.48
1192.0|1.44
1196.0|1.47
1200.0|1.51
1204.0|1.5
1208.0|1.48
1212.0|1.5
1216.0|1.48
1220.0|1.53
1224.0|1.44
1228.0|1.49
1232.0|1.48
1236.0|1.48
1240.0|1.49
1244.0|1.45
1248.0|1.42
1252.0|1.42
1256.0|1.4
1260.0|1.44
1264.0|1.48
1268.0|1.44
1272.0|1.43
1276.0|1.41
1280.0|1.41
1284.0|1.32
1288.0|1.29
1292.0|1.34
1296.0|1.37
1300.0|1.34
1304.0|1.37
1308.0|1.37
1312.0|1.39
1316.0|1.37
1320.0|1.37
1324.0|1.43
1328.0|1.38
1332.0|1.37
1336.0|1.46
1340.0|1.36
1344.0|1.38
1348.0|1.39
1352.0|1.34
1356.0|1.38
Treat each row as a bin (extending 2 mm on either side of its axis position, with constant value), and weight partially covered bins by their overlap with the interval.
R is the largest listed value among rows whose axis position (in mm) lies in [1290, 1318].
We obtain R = 1.39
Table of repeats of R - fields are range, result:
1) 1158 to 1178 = 1.43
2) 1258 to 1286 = 1.48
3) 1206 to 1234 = 1.53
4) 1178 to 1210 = 1.51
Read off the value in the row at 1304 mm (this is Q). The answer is 1.37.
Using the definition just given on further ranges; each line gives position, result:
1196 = 1.47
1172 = 1.43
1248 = 1.42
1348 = 1.39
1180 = 1.4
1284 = 1.32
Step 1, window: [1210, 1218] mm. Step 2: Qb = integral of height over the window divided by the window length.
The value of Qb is 1.49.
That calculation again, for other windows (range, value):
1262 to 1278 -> 1.44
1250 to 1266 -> 1.44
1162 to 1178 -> 1.41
